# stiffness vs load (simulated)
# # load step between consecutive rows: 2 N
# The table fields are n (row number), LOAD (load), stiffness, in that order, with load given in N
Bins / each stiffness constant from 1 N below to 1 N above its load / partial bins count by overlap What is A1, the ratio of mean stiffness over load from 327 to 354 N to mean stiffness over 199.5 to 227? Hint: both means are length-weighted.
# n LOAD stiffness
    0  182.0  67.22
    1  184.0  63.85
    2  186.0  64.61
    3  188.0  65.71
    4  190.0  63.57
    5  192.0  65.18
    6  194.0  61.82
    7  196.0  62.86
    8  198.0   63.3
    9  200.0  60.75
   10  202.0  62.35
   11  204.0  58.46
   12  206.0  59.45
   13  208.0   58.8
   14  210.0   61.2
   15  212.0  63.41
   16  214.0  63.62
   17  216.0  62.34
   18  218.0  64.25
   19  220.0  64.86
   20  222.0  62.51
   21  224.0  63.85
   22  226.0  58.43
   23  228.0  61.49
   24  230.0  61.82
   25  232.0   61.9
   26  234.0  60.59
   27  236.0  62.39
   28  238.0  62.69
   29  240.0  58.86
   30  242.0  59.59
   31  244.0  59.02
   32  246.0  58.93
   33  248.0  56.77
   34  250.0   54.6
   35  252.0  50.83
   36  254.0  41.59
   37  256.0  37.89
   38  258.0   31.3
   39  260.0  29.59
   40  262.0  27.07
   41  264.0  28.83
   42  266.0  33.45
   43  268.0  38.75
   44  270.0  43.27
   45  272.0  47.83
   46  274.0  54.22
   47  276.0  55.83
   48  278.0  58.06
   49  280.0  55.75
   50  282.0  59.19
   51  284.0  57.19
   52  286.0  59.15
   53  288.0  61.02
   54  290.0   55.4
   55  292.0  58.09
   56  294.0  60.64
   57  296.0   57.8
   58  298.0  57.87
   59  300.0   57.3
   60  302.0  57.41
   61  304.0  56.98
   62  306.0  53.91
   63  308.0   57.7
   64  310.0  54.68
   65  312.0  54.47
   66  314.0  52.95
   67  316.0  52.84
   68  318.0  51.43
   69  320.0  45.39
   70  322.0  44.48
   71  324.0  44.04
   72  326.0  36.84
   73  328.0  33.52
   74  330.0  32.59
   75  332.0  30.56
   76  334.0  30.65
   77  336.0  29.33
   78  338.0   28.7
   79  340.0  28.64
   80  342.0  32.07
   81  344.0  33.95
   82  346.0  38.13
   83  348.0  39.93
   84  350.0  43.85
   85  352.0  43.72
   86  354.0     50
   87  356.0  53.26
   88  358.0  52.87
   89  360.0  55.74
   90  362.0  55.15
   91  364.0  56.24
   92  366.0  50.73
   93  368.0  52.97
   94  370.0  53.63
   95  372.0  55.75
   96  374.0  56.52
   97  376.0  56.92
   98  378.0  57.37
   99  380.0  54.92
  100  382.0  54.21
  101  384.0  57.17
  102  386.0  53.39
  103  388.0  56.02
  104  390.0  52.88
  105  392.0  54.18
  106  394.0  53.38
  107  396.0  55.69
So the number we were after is 0.6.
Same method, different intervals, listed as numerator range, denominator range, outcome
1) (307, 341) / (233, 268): 0.88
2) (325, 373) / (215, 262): 0.77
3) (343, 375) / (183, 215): 0.79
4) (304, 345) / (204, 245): 0.68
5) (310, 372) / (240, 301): 0.87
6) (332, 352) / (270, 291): 0.61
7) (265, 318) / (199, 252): 0.89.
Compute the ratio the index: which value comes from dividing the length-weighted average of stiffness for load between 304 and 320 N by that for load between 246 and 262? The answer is 1.2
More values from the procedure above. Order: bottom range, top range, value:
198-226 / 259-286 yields 0.74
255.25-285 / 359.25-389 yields 1.25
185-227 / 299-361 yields 0.71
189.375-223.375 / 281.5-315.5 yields 0.92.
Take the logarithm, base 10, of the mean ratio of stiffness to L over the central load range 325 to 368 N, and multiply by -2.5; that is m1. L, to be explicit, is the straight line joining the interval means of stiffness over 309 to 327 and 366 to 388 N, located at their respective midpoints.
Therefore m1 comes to 0.26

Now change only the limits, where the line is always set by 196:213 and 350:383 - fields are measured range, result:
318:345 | 0.48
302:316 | 0.02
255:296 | 0.20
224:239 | -0.03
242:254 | 0.07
